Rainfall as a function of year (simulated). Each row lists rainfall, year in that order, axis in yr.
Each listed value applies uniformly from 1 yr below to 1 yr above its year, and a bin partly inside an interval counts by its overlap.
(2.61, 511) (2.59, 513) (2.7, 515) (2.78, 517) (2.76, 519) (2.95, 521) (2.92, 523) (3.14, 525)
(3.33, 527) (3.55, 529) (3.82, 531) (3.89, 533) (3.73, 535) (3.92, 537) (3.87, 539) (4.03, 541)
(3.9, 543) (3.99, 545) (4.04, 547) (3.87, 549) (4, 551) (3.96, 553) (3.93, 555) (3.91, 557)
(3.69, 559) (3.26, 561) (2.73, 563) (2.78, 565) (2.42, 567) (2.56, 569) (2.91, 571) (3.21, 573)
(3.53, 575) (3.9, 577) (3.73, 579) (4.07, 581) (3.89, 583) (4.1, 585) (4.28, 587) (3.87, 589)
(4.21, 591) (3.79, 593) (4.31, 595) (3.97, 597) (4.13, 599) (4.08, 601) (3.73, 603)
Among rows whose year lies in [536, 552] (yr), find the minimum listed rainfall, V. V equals 3.87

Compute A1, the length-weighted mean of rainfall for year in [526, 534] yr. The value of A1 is 3.65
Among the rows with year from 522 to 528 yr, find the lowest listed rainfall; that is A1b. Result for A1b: 2.92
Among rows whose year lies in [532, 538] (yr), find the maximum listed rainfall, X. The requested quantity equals 3.92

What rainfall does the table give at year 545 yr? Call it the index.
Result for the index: 3.99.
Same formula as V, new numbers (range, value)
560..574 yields 2.42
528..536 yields 3.55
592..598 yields 3.79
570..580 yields 2.91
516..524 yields 2.76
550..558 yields 3.91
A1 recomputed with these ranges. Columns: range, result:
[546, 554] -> 3.97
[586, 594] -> 4.04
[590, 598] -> 4.07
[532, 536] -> 3.81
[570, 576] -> 3.22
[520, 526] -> 3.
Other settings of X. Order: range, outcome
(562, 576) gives 3.53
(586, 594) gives 4.28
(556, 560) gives 3.91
